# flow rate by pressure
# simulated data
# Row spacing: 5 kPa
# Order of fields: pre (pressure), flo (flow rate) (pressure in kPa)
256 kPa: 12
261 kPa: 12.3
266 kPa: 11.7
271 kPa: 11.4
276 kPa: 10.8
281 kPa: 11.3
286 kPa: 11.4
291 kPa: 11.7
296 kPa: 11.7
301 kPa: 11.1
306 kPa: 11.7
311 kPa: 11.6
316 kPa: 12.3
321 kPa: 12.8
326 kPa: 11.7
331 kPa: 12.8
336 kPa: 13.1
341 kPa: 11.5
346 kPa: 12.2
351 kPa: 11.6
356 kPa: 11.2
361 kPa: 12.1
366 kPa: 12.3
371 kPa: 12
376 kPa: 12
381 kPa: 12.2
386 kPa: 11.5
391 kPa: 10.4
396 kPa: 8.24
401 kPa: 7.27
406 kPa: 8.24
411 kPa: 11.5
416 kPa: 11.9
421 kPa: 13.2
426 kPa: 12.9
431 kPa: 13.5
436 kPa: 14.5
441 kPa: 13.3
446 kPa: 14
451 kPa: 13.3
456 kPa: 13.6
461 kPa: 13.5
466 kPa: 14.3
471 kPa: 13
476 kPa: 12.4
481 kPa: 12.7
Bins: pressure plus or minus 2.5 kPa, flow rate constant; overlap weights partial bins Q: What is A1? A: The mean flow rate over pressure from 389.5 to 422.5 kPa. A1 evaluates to 10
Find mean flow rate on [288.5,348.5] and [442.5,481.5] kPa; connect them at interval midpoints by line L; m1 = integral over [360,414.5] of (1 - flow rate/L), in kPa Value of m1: 8.46 kPa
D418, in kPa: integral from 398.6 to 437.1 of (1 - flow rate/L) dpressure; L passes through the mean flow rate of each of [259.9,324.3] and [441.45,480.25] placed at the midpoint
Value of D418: 4.3 kPa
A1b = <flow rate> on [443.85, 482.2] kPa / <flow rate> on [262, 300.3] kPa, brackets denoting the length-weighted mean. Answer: 1.17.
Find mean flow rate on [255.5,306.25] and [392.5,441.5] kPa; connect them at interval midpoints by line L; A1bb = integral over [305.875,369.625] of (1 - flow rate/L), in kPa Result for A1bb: -3.5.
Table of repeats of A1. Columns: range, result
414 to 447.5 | 13.3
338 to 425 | 11.2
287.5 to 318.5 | 11.7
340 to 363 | 11.7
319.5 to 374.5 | 12.1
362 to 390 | 11.9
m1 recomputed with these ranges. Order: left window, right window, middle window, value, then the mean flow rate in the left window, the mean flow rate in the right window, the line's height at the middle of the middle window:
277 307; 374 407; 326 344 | -2.5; 11.4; 10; 10.8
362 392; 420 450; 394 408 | 5.2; 11.8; 13.6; 12.5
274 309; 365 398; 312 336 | -2.3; 11.4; 11.2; 11.3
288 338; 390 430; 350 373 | -1.1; 12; 10.6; 11.3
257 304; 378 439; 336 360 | -0.9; 11.5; 11.3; 11.4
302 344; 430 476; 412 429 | 0.8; 12.1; 13.6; 13.2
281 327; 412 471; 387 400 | 3.5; 11.8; 13.4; 12.8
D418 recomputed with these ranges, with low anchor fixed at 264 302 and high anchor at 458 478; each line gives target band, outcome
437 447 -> -0.5 kPa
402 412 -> 2.7 kPa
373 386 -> 0.4 kPa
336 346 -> -0.1 kPa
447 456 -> -0.2 kPa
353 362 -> 0.4 kPa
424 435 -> -0.4 kPa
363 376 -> 0.2 kPa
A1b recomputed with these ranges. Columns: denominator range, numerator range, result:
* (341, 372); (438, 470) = 1.15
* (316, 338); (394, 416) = 0.73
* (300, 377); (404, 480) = 1.07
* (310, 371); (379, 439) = 0.93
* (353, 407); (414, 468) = 1.25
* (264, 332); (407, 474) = 1.12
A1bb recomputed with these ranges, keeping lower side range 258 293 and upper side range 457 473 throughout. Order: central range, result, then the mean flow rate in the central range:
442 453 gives -0.2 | 13.6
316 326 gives -0.3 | 12.4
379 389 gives 0.8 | 11.8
